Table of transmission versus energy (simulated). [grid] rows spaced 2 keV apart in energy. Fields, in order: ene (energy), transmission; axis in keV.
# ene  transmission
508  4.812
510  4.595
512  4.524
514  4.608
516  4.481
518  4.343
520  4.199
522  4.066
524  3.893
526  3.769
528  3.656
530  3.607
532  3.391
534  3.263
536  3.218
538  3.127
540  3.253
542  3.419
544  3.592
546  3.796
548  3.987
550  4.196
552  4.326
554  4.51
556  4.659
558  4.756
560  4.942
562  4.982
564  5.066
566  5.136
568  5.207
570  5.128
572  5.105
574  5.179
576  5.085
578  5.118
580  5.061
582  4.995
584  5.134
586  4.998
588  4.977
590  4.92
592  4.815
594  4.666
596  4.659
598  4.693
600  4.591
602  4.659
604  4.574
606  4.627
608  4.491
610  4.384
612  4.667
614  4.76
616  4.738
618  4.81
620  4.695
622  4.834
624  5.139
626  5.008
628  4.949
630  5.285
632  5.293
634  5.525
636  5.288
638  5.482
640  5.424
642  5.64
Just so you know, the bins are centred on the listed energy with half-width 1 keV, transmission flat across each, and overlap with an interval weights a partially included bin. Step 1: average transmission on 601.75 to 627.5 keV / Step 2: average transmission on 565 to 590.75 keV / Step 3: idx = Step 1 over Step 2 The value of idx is 0.93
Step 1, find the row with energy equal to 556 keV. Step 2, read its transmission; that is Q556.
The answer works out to 4.659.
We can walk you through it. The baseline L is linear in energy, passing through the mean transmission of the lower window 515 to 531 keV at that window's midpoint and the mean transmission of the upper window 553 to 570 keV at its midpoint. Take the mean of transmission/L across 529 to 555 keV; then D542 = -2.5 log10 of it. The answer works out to 0.21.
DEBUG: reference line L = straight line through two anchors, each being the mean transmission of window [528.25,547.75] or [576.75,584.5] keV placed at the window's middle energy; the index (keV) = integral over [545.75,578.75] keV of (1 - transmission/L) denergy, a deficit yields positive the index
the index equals -3.2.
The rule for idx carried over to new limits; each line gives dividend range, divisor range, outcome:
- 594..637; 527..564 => 1.22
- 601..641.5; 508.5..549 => 1.28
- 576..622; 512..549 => 1.27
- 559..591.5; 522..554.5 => 1.37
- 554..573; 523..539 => 1.42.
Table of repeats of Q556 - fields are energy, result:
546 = 3.796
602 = 4.659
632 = 5.293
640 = 5.424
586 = 4.998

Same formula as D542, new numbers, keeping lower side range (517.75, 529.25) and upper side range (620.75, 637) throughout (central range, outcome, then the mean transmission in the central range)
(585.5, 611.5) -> 0.03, 4.69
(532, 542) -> 0.25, 3.25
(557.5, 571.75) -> -0.14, 5.04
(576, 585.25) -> -0.11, 5.08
